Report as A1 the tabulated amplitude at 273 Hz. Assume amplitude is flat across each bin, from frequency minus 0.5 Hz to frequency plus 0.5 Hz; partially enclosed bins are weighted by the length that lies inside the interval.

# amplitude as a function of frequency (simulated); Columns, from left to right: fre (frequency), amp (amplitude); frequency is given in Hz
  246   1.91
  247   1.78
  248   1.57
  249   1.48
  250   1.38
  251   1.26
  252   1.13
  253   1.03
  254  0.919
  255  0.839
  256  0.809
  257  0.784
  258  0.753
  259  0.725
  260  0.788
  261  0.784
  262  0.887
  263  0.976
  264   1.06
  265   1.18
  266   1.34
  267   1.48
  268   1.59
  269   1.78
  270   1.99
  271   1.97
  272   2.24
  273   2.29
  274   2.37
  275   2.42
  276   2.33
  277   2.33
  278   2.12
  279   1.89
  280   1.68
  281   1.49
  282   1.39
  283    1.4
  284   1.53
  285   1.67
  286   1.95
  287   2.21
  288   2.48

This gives 2.29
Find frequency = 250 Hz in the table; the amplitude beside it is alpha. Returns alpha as 1.38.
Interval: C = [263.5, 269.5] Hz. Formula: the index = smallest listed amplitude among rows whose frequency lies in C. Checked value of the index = 1.06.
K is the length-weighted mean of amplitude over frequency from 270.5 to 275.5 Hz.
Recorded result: 2.26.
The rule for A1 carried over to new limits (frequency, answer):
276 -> 2.33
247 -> 1.78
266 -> 1.34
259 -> 0.725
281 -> 1.49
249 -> 1.48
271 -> 1.97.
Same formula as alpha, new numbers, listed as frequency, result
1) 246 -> 1.91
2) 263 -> 0.976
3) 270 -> 1.99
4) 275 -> 2.42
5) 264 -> 1.06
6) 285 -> 1.67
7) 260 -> 0.788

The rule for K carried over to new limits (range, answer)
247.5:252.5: 1.36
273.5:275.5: 2.4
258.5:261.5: 0.766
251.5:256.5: 0.945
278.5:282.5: 1.61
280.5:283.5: 1.43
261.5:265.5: 1.03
